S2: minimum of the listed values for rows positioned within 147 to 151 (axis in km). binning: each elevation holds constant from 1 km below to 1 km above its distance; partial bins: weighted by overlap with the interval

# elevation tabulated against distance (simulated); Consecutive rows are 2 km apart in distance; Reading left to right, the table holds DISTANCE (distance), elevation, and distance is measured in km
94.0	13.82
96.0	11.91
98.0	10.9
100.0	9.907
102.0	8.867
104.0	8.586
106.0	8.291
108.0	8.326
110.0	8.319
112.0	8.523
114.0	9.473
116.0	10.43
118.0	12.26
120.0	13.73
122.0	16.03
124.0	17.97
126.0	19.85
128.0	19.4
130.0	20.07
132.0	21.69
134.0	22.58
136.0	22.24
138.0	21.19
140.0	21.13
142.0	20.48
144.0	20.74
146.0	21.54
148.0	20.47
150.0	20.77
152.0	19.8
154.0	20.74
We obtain 20.47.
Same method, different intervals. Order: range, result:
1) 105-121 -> 8.291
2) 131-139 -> 21.19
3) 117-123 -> 12.26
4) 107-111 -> 8.319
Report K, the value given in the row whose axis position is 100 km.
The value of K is 9.907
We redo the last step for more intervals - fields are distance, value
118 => 12.26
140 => 21.13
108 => 8.326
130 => 20.07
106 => 8.291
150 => 20.77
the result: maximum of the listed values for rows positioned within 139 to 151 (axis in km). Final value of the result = 21.54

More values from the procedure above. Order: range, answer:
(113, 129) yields 19.85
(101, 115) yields 9.473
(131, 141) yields 22.58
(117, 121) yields 13.73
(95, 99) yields 11.91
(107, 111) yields 8.326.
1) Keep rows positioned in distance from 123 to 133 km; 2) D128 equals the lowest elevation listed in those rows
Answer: 17.97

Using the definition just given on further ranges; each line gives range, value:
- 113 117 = 9.473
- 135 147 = 20.48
